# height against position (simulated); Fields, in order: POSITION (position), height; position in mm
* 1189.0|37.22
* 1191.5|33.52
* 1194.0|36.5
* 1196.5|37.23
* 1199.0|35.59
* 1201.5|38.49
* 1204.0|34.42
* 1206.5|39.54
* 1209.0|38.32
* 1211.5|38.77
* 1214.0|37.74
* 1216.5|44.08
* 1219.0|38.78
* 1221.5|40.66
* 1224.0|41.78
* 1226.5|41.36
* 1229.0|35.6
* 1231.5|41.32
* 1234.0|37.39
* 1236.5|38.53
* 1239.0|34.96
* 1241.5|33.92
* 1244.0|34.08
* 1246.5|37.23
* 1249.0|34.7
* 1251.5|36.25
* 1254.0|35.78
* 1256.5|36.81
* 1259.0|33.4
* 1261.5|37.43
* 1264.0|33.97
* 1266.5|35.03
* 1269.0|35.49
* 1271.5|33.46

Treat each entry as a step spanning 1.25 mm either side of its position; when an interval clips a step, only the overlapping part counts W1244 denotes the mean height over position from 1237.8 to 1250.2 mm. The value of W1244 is 35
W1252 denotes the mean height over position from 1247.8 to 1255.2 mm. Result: 35.6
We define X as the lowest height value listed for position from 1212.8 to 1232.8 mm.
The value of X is 35.6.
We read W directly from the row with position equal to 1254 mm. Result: 35.78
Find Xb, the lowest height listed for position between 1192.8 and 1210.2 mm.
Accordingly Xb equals 34.42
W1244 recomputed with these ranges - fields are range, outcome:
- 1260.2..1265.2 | 35.7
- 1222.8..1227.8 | 41.5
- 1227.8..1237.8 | 38.2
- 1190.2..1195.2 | 35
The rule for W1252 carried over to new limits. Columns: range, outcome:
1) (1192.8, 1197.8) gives 36.9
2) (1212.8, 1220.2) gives 40.2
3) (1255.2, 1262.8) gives 35.9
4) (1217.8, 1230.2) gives 39.7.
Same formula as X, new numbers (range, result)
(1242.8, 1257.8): 34.08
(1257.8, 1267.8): 33.4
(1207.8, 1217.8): 37.74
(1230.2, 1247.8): 33.92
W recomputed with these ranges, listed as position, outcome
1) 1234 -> 37.39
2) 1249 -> 34.7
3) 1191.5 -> 33.52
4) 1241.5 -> 33.92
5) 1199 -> 35.59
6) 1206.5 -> 39.54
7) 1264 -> 33.97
